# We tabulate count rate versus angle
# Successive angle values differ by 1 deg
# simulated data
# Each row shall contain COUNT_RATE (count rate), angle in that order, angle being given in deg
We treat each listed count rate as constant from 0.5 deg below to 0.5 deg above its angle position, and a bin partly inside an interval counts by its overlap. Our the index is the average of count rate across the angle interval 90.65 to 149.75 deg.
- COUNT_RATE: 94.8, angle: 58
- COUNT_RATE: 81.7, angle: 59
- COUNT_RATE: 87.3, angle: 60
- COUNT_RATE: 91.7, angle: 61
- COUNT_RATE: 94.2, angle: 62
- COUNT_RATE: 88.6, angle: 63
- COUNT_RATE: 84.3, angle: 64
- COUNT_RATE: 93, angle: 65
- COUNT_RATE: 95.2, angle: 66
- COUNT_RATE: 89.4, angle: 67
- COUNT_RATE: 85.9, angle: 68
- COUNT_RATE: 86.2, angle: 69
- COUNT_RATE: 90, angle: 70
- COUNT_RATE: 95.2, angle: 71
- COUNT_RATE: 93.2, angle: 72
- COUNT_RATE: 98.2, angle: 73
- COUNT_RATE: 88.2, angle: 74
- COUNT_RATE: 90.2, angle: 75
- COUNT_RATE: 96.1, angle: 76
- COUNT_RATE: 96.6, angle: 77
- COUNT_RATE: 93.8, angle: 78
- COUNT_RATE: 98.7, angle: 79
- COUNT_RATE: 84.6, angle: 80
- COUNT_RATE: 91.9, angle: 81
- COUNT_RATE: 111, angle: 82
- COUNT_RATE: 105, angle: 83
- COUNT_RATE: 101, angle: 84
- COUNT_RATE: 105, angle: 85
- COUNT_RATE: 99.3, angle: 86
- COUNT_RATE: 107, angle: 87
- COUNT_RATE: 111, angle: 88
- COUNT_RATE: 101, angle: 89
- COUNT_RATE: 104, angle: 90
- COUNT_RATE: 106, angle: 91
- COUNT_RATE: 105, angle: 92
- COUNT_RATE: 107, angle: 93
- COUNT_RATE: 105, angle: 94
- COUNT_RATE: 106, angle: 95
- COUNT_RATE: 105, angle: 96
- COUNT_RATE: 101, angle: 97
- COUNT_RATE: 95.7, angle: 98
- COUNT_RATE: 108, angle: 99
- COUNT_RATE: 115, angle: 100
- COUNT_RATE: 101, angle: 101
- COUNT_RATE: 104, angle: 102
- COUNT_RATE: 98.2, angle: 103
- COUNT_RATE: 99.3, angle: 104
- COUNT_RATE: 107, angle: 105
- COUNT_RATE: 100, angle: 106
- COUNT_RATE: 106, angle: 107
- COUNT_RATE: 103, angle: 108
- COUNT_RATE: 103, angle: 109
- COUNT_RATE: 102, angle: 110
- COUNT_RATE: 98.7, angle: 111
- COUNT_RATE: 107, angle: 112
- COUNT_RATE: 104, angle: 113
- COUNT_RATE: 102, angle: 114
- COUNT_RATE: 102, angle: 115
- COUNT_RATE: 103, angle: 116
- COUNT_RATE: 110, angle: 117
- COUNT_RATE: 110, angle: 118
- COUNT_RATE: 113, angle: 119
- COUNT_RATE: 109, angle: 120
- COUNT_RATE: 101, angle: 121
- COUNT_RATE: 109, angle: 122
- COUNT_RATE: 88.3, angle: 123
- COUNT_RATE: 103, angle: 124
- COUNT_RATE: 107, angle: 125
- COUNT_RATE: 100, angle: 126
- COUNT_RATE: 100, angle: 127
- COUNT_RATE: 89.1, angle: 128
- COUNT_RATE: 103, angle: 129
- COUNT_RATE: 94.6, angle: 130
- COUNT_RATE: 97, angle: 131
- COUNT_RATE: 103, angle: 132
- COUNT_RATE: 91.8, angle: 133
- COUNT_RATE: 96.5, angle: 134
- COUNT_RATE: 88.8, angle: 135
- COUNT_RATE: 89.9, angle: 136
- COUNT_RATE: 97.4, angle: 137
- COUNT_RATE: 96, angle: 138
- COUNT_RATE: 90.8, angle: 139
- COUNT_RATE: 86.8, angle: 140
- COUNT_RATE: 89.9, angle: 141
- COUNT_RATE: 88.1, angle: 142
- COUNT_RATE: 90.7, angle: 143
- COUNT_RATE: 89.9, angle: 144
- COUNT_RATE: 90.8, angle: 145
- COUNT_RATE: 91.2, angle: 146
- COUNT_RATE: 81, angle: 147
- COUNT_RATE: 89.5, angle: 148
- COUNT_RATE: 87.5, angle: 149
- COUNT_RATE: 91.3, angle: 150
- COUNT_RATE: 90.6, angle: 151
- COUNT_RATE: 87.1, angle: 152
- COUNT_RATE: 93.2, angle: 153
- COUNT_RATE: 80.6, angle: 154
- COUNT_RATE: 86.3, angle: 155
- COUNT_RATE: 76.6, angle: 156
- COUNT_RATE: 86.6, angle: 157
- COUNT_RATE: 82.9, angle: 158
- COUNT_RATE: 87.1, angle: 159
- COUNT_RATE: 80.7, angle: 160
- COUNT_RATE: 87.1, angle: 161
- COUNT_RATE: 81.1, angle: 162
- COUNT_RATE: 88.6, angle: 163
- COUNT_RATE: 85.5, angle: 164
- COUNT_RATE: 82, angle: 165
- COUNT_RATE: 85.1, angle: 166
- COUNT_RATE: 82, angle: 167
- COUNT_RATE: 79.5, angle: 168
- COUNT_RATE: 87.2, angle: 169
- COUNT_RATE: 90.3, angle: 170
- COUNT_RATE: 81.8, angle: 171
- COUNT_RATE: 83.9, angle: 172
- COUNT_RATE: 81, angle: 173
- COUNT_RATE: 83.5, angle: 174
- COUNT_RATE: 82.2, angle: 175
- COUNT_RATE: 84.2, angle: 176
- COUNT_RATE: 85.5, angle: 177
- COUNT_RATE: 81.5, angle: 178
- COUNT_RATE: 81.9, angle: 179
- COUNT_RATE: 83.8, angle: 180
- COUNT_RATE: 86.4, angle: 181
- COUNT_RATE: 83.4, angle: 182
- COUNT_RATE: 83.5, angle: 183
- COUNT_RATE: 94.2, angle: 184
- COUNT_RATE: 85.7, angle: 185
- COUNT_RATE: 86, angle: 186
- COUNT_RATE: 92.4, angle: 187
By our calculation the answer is 99.4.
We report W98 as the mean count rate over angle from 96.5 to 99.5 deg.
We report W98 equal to 102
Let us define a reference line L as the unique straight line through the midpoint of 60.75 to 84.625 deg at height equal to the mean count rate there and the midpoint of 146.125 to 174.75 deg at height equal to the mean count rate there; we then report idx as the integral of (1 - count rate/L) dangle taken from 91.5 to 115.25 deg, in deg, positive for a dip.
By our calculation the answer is -3.4 deg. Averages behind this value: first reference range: 93.5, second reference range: 85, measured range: 104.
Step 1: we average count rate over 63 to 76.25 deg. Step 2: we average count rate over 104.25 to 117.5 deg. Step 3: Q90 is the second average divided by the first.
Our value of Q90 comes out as 1.14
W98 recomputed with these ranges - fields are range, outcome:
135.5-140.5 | 92.2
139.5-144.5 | 89.1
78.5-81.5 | 91.7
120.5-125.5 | 102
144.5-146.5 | 91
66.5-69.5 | 87.2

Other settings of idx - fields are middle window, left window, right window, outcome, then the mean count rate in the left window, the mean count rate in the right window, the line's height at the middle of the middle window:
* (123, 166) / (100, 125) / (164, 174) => 0.96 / 104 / 83.7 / 92.4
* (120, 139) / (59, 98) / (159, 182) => -1.67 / 96.9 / 83.9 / 89.7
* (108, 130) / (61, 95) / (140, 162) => -2.76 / 97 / 86.9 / 91.4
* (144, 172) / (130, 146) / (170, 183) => 0.68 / 92.5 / 83.5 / 87.9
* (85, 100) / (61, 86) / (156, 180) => -2.08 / 94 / 83.8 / 92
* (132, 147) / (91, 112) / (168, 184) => 0.38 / 104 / 84.2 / 93.7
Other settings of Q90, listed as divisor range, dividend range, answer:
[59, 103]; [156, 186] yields 0.86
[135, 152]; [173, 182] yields 0.93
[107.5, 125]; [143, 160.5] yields 0.83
